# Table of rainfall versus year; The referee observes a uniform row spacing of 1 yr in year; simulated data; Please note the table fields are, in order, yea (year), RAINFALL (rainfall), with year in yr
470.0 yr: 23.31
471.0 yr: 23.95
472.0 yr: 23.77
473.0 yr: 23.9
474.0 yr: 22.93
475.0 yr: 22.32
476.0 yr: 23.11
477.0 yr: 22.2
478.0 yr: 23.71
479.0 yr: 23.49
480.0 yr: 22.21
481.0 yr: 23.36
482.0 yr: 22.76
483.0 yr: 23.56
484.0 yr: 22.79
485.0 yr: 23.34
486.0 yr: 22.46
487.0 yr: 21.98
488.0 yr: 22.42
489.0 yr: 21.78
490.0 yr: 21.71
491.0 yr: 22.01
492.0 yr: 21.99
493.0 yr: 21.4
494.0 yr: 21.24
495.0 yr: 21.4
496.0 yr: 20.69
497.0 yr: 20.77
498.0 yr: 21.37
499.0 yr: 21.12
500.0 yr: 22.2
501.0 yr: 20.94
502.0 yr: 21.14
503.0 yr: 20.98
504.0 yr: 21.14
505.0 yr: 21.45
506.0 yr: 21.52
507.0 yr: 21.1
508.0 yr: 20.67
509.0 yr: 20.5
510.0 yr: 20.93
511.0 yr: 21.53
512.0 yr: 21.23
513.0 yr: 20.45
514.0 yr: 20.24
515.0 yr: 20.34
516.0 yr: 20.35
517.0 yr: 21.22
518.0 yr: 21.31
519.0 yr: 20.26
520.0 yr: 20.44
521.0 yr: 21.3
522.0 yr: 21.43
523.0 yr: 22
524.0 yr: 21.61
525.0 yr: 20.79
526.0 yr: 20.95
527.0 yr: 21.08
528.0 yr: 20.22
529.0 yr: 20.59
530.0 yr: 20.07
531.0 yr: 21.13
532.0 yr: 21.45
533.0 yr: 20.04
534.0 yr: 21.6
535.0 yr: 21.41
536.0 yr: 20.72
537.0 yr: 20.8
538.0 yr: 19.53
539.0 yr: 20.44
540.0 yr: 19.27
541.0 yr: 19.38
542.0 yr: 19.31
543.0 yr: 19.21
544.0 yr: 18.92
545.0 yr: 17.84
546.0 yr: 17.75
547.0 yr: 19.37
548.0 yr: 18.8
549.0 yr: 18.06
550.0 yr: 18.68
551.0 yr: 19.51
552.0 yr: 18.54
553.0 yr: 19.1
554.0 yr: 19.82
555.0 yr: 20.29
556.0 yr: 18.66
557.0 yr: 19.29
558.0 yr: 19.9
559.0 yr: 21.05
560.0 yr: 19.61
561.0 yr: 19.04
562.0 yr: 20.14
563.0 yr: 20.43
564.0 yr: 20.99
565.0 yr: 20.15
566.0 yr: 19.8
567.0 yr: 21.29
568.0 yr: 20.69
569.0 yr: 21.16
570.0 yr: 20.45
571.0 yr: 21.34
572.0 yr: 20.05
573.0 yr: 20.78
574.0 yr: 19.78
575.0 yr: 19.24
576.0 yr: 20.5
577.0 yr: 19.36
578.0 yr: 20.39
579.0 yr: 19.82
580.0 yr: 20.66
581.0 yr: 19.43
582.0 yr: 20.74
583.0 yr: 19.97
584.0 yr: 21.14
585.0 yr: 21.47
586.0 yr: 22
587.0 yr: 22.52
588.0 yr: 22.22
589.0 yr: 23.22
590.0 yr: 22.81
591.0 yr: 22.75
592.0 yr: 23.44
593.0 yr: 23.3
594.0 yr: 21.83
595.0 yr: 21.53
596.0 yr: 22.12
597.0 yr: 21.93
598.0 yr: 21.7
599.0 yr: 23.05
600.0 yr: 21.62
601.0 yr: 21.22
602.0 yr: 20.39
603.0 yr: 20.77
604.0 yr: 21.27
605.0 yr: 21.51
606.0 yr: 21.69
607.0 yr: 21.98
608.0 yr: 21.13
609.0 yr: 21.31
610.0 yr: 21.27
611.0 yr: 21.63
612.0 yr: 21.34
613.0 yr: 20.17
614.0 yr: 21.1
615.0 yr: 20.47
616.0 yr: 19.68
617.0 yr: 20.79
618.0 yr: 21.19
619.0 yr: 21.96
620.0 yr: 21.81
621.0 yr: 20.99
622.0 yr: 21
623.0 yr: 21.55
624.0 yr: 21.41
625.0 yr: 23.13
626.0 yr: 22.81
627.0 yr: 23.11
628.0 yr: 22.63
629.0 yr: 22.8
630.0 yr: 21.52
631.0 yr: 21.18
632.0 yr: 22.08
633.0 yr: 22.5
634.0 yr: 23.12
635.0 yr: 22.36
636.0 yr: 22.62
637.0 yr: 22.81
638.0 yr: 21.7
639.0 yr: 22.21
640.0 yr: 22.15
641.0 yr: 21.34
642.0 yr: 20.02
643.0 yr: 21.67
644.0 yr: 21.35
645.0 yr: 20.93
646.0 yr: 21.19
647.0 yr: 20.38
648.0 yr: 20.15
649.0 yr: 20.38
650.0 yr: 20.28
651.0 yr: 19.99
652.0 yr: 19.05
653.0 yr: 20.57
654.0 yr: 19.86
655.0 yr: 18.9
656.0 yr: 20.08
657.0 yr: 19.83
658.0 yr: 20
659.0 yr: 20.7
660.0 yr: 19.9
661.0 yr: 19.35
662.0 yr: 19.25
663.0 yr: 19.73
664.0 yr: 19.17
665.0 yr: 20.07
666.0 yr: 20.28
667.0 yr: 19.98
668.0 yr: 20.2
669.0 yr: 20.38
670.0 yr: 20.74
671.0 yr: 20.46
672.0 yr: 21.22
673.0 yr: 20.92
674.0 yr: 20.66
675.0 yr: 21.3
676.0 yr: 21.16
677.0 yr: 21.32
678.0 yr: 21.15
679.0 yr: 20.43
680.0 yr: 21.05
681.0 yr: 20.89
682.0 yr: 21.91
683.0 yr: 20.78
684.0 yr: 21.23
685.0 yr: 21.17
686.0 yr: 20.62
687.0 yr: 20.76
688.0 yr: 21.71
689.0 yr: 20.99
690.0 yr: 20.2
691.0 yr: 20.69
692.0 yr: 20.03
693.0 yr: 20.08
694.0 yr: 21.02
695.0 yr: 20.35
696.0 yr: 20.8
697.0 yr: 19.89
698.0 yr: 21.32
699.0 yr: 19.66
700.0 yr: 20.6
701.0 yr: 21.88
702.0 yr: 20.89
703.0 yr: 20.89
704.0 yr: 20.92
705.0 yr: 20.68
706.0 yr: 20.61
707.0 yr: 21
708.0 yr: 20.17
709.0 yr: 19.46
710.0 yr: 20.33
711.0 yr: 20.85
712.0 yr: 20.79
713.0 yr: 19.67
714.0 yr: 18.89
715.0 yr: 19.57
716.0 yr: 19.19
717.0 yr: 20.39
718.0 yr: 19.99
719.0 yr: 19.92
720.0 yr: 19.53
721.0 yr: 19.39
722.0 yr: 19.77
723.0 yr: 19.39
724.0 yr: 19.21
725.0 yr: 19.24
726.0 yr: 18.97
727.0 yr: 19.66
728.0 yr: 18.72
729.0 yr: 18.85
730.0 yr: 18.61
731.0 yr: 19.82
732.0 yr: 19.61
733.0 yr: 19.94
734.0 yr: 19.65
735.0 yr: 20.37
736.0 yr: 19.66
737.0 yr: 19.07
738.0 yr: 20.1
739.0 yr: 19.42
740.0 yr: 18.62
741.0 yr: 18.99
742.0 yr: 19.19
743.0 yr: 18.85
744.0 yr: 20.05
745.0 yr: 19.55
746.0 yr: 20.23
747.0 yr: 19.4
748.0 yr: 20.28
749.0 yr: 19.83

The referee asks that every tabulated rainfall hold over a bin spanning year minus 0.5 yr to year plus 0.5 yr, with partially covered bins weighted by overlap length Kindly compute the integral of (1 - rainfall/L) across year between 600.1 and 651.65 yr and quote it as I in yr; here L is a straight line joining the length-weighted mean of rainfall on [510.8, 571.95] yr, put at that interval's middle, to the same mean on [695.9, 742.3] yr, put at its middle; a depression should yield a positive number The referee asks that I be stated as -3.6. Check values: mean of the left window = 20.2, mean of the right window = 19.9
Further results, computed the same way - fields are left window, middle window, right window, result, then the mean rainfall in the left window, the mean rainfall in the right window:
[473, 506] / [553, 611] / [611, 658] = 1.6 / 22.1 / 21.3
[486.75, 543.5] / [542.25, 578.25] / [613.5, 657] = 2.3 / 20.9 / 21.3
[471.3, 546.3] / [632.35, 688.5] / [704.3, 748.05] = -1.8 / 21.3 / 19.7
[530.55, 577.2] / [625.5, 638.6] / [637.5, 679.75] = -1.3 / 19.9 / 20.5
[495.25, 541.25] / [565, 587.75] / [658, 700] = 0.2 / 20.9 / 20.6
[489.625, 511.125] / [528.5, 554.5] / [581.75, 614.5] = 2.2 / 21.3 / 21.7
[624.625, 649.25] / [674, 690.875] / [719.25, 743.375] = -0.3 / 21.9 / 19.4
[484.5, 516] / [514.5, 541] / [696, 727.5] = 0.5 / 21.3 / 20.1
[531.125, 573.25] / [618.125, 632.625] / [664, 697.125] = -1.2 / 19.9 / 20.7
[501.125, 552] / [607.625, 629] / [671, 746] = -1.3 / 20.4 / 20.2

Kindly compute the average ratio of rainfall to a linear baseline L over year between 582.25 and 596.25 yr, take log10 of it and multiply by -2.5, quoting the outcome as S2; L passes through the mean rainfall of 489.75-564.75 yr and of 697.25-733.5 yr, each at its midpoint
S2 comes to -0.10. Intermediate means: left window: 20.4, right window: 20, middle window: 22.1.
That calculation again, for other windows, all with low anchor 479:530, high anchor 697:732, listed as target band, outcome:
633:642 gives -0.086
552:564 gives 0.068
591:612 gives -0.051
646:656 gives 0.020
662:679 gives -0.013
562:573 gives 0.019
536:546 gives 0.095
